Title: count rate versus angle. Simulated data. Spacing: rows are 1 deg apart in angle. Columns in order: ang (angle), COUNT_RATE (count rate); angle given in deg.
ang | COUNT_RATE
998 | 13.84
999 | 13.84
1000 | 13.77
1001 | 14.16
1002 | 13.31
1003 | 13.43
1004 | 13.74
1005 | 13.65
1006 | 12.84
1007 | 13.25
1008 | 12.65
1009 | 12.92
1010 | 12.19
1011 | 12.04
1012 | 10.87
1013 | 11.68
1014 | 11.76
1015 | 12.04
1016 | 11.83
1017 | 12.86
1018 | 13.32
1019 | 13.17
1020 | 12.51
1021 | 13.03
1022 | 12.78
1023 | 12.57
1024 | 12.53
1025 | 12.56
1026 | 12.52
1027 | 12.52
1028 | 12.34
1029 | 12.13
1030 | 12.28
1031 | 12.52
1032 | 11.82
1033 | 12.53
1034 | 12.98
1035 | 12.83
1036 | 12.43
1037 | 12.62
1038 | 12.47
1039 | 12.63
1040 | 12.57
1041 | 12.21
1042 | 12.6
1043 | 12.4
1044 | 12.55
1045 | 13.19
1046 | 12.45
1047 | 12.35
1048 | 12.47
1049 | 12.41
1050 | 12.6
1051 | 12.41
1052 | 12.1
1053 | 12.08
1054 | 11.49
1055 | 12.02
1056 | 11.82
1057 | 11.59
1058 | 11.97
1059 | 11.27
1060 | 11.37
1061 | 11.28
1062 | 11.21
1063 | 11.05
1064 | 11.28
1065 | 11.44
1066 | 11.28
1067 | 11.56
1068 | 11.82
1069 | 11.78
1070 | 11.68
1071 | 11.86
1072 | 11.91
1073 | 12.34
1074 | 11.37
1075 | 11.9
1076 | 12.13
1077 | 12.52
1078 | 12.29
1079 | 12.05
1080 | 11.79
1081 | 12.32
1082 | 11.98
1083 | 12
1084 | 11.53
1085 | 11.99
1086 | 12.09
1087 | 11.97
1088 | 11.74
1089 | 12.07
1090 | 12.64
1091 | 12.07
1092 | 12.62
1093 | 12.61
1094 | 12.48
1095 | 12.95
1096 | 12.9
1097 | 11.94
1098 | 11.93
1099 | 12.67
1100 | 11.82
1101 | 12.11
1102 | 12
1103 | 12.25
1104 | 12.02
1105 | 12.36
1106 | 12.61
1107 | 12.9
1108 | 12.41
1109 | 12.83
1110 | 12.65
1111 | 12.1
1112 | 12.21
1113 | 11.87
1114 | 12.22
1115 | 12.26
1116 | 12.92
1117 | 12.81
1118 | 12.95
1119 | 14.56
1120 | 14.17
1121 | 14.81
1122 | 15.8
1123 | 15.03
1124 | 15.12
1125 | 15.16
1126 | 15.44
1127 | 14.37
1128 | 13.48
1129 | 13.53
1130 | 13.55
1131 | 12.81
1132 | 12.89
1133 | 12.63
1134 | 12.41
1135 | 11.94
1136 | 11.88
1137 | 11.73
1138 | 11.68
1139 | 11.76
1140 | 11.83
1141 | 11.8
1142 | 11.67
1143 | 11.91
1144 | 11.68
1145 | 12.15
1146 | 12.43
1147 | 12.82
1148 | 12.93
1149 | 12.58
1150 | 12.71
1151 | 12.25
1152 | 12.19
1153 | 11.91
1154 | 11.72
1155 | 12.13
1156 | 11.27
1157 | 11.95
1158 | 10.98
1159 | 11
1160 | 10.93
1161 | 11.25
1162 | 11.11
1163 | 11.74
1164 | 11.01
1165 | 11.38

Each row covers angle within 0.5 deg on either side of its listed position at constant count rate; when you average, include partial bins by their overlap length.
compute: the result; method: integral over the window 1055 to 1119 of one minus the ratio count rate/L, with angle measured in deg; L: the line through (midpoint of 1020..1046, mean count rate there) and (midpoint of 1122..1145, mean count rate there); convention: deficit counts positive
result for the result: 3.4 deg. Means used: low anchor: 12.5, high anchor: 13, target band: 12.1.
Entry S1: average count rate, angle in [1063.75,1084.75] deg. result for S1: 11.9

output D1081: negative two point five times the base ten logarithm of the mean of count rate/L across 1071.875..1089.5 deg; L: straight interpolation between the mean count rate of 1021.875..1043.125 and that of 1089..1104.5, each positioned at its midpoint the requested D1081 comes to 0.03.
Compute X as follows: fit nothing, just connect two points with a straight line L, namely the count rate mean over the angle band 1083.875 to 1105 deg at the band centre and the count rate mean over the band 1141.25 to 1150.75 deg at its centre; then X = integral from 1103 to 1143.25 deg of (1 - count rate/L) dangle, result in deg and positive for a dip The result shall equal -2.3 deg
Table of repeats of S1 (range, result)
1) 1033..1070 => 12.1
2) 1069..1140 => 12.6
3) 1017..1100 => 12.2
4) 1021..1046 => 12.5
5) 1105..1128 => 13.5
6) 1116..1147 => 13.1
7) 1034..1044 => 12.6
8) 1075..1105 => 12.2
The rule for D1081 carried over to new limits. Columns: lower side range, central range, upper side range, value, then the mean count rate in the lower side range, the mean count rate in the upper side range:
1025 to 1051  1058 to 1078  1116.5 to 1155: 0.09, 12.5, 13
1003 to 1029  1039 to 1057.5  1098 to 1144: 0.03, 12.6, 12.9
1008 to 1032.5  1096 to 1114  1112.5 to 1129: 0.12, 12.4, 13.9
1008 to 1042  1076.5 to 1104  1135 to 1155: 0.00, 12.4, 12.1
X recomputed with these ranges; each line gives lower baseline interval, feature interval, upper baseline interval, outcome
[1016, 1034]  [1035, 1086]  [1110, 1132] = 3.7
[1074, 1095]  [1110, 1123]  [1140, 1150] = -1.2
